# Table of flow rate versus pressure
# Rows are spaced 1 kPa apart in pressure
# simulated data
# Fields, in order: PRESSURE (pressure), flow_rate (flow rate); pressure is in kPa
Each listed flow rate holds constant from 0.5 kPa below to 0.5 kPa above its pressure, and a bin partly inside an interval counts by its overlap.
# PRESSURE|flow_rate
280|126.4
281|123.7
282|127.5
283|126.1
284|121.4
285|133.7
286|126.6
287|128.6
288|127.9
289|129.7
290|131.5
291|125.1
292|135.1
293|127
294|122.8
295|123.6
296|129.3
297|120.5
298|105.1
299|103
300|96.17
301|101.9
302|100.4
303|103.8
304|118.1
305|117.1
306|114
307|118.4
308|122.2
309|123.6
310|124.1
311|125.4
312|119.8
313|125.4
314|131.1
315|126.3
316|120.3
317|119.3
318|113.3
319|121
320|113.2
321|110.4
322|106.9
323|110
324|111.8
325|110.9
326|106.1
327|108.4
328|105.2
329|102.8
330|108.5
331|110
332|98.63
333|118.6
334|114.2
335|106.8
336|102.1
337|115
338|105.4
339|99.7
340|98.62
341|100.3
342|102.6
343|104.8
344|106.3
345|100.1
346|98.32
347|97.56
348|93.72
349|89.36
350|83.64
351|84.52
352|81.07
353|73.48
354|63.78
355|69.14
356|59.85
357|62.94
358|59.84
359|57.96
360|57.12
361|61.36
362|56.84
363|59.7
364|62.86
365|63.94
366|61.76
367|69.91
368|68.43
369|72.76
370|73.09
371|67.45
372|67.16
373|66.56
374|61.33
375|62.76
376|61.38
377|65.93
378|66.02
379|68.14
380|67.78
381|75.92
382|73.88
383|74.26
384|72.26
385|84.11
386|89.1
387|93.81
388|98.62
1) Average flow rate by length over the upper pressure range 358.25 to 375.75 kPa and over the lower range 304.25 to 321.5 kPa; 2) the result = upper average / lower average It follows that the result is 0.5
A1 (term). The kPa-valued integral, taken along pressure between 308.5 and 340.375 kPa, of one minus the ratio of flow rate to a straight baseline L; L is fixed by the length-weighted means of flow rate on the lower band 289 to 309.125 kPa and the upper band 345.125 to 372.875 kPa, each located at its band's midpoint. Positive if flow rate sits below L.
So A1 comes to -4.99 kPa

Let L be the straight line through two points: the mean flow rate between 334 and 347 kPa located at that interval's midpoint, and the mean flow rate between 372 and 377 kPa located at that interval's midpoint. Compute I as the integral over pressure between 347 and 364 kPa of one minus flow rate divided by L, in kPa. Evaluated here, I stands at 3.2 kPa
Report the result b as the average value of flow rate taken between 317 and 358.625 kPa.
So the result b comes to 98.4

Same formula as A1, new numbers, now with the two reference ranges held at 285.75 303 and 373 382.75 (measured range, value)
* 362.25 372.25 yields 1.0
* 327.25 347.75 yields -2.8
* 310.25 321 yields -1.5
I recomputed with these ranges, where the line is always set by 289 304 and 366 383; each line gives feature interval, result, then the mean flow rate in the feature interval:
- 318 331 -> -1.39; 110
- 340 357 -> -0.60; 87.6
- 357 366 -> 1.87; 60.2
